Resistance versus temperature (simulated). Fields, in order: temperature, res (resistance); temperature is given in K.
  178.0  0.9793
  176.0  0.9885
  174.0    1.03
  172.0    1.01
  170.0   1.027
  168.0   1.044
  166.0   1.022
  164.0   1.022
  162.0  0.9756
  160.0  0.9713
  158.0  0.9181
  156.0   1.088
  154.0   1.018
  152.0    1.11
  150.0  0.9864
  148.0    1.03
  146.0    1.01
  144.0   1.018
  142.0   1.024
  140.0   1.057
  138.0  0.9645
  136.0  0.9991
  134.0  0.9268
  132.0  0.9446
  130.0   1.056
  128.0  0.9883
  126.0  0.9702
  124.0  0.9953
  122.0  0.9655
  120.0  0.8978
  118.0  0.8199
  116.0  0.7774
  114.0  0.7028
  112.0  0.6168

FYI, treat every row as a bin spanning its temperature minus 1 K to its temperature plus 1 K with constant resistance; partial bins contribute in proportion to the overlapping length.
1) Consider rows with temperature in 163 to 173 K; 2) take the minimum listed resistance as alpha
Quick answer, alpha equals 1.01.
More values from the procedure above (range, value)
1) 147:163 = 0.9181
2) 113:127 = 0.7028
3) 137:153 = 0.9645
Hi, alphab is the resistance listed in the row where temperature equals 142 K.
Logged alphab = 1.024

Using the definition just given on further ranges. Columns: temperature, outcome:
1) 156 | 1.088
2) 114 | 0.7028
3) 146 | 1.01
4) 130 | 1.056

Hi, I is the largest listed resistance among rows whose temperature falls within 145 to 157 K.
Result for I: 1.11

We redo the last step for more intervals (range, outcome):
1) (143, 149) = 1.03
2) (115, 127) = 0.9953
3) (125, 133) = 1.056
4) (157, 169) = 1.044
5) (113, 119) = 0.8199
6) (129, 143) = 1.057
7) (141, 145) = 1.024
